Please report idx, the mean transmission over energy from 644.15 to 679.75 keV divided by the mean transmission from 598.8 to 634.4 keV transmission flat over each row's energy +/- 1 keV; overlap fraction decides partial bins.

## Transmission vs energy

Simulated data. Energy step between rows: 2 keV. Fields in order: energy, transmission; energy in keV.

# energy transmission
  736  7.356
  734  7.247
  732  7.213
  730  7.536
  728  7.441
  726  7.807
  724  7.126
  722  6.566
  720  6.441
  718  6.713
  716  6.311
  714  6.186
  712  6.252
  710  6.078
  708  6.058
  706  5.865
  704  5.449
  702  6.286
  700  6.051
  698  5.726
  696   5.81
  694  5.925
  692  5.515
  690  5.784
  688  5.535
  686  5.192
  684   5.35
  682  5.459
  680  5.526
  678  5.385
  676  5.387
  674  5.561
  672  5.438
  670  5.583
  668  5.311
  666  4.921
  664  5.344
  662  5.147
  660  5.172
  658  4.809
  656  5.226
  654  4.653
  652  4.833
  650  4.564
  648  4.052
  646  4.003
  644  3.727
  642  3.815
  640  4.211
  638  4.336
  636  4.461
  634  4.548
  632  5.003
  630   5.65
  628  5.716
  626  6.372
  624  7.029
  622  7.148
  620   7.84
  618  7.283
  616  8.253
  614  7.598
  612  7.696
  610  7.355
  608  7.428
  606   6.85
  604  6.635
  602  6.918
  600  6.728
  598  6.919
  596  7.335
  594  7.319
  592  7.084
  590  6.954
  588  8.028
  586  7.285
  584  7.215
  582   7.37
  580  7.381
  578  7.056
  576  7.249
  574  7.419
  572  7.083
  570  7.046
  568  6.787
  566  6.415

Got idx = 0.73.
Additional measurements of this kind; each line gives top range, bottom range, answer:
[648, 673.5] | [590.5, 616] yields 0.70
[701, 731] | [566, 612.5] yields 0.91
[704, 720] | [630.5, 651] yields 1.43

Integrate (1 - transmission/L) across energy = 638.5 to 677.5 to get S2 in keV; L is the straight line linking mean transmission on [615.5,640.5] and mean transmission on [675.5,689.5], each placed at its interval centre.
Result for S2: 5.7 keV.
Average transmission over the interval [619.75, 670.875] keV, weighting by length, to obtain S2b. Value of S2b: 5.09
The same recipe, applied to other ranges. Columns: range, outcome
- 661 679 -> 5.34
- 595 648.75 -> 6.12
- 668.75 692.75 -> 5.47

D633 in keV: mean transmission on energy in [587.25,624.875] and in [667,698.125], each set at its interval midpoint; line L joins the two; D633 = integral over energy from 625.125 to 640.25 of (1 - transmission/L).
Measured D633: 3.65 keV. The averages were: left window 7.28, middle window 5.07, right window 5.52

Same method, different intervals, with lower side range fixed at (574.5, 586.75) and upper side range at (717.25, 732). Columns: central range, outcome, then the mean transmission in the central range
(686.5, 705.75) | 3.67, 5.77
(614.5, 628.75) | 0.17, 7.13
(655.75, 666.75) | 3.18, 5.1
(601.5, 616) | -0.12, 7.29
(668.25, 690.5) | 5.27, 5.46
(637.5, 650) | 5.46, 4.05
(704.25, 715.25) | 1.66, 6.05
